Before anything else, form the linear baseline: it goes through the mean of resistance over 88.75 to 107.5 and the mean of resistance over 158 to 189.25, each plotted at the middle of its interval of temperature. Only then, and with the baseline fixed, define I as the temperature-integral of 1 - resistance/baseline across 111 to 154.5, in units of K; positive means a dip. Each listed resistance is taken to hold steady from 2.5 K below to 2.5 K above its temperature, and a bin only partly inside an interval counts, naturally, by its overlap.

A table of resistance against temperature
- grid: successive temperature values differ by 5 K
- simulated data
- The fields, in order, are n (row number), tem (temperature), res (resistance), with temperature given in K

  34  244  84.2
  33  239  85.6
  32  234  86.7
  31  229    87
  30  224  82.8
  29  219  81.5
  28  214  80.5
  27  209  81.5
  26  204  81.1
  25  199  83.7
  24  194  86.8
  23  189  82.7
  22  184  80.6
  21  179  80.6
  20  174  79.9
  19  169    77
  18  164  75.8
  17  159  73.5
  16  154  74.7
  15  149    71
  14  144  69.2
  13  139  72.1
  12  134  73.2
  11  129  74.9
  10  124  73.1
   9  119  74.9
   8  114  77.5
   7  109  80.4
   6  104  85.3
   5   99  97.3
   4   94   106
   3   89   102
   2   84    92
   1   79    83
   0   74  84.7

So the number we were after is 7.2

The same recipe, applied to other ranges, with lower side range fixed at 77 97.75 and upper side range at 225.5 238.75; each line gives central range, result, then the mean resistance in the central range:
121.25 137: 3.3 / 73.7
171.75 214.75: 3.4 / 82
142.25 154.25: 2.7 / 71.2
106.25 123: 3.0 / 77.3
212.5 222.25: 0.7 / 81.2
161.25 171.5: 1.6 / 76.3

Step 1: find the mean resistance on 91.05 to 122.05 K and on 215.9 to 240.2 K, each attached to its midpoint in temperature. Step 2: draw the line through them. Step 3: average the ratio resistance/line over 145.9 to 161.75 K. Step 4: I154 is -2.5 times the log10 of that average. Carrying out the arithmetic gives 0.18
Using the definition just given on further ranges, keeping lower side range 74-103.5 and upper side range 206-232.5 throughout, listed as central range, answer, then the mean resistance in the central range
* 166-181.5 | 0.10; 79.1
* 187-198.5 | 0.01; 84.7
